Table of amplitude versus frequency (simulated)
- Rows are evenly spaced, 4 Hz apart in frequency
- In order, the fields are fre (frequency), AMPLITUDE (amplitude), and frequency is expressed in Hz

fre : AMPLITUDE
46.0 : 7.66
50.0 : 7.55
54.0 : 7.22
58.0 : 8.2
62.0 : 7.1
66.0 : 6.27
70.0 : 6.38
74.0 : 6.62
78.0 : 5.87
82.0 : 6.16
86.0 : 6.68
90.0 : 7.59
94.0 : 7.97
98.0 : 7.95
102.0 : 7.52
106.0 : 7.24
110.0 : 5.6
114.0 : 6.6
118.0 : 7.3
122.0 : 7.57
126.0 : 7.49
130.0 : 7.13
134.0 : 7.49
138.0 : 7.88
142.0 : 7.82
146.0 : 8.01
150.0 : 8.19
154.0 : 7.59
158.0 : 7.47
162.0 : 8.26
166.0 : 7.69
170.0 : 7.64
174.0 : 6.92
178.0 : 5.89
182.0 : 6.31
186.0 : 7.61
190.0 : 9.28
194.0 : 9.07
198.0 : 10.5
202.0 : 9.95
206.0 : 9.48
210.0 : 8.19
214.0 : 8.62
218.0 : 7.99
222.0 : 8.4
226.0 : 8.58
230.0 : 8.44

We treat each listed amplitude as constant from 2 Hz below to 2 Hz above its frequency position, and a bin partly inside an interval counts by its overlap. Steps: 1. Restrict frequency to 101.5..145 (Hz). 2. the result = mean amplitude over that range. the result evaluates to 7.25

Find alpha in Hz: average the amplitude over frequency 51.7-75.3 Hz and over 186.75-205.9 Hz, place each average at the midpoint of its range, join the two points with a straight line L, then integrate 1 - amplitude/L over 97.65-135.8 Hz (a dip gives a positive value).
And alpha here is 4.0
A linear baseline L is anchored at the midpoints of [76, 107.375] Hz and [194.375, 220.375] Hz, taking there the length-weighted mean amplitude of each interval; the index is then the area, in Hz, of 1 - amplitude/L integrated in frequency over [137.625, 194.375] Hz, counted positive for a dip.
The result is 4.9 Hz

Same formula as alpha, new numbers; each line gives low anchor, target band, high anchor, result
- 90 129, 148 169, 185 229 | 0.66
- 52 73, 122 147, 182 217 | 1.21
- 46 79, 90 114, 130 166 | 0.39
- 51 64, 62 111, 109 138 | 3.23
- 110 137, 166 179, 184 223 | 1.91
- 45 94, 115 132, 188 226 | 0.98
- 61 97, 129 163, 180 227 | 0.10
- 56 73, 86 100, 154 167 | -0.90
